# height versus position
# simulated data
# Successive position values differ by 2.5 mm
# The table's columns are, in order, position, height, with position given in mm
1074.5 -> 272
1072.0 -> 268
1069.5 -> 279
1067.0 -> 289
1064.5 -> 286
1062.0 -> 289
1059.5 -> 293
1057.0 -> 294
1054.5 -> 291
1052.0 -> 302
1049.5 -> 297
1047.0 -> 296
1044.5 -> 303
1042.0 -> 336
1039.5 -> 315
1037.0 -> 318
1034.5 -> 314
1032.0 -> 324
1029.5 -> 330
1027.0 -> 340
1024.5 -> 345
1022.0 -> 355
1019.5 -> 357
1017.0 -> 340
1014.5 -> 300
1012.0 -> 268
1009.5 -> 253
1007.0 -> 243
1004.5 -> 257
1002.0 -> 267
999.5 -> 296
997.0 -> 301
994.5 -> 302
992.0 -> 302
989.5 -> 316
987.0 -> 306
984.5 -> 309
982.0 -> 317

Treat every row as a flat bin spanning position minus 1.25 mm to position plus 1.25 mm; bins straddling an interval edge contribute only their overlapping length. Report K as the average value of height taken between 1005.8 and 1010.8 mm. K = 248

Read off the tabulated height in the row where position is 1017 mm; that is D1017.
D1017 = 340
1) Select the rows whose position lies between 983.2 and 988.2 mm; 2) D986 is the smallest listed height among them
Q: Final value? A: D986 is 306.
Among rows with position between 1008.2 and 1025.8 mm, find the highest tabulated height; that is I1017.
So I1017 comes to 357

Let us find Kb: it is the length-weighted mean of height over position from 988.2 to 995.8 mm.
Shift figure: 307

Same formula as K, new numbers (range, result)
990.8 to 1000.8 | 300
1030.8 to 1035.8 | 319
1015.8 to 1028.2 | 347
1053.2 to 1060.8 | 293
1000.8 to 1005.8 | 262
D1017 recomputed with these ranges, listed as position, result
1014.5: 300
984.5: 309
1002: 267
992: 302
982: 317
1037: 318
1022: 355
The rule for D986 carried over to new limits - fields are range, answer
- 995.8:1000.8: 296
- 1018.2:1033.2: 324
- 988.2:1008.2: 243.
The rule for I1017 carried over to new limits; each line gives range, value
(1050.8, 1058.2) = 302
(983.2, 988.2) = 309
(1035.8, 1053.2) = 336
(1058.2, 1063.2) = 293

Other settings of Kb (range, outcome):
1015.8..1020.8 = 349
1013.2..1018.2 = 319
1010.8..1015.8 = 285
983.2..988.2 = 308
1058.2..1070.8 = 287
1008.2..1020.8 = 304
